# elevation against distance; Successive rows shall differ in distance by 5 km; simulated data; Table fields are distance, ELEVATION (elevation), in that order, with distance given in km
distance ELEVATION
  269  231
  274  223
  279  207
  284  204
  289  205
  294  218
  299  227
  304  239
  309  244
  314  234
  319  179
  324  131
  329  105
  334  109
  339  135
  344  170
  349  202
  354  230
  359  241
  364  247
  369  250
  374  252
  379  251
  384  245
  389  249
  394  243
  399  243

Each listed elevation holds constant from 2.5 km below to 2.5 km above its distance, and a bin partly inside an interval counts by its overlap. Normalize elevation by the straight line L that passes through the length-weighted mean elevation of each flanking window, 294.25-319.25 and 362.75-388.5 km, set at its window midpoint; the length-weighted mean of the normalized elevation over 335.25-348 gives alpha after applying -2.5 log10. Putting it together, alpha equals 0.48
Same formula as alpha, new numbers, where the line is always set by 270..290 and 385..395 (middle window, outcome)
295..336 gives 0.19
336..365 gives 0.17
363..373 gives -0.04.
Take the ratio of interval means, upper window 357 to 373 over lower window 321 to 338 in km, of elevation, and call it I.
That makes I 2.08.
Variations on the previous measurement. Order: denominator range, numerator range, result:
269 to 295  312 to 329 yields 0.79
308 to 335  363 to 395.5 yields 1.50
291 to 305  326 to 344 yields 0.55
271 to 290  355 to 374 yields 1.17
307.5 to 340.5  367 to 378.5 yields 1.56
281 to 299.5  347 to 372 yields 1.11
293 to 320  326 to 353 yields 0.66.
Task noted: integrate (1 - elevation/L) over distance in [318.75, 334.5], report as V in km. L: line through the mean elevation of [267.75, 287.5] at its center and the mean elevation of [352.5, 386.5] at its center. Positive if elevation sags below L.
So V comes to 7.1 km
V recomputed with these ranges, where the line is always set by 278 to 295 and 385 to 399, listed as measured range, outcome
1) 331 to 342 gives 4.99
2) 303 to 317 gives -1.35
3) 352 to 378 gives -0.98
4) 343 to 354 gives 1.52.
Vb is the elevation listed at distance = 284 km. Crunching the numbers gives 204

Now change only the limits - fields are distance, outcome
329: 105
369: 250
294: 218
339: 135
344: 170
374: 252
